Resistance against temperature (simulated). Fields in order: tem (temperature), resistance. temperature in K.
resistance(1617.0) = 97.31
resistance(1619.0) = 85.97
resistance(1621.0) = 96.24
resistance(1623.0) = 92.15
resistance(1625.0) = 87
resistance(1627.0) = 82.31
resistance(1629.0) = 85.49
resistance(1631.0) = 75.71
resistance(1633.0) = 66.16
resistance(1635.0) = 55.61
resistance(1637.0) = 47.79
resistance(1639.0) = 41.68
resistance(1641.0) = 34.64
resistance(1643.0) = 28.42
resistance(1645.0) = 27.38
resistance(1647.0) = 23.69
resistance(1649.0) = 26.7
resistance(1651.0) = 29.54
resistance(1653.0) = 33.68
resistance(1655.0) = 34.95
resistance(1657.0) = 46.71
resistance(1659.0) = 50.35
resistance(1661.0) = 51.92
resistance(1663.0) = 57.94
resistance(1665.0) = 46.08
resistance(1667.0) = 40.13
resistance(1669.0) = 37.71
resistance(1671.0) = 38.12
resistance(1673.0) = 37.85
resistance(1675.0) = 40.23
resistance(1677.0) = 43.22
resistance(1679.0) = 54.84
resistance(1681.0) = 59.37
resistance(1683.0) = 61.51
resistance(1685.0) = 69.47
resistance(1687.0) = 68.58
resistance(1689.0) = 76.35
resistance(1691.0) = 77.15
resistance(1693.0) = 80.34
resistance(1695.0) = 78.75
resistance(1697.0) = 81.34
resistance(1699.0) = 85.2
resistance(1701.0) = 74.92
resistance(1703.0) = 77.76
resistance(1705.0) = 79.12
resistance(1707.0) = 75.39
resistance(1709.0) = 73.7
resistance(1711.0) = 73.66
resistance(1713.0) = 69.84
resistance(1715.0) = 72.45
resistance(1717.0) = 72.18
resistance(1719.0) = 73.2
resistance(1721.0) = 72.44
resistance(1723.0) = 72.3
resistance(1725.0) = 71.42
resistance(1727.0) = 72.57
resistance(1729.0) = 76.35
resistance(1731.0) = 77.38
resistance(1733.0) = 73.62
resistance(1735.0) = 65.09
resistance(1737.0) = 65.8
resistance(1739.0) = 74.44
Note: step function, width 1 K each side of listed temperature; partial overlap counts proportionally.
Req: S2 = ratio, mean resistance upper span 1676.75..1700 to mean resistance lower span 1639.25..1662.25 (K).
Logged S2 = 2.0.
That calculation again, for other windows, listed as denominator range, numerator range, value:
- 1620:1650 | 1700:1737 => 1.26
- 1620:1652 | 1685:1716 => 1.35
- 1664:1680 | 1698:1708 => 1.86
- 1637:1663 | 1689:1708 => 2.12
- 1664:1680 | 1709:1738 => 1.71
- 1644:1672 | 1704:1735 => 1.89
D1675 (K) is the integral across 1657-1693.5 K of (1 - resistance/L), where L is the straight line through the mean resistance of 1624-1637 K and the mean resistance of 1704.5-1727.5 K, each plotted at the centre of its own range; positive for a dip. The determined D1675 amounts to 9.3 K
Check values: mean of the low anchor 73.3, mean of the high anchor 73.1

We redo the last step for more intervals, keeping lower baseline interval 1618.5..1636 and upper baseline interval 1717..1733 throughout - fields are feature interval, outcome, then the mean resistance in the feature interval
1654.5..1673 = 7.88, 44.8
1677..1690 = 2.24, 63.3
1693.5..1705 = -0.64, 79.6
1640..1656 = 9.96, 29.9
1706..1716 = 0.21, 73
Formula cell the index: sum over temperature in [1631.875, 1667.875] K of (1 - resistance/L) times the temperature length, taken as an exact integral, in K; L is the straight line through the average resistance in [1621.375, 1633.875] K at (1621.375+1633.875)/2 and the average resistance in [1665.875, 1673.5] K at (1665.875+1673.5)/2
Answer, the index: 9.80 K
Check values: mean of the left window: 82.4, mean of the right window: 38.6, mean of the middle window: 41.4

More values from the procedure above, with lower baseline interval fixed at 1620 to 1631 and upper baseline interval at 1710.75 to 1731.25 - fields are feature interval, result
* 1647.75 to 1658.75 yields 6.35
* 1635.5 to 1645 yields 5.28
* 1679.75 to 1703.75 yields 1.01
